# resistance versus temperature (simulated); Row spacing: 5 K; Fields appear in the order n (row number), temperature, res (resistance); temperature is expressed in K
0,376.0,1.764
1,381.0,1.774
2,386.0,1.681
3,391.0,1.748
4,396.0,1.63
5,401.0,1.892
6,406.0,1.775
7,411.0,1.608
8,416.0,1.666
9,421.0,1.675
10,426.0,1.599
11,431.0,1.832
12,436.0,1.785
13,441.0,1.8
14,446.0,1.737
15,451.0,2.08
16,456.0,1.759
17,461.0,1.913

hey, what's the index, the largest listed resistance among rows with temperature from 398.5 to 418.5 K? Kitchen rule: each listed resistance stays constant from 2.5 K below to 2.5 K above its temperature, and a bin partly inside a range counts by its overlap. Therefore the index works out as 1.892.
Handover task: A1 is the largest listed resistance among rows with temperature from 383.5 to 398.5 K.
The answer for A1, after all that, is 1.748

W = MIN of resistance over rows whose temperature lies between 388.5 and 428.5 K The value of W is 1.599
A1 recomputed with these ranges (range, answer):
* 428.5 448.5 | 1.832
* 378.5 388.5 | 1.774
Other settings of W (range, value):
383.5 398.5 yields 1.63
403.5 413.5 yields 1.608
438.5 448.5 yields 1.737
